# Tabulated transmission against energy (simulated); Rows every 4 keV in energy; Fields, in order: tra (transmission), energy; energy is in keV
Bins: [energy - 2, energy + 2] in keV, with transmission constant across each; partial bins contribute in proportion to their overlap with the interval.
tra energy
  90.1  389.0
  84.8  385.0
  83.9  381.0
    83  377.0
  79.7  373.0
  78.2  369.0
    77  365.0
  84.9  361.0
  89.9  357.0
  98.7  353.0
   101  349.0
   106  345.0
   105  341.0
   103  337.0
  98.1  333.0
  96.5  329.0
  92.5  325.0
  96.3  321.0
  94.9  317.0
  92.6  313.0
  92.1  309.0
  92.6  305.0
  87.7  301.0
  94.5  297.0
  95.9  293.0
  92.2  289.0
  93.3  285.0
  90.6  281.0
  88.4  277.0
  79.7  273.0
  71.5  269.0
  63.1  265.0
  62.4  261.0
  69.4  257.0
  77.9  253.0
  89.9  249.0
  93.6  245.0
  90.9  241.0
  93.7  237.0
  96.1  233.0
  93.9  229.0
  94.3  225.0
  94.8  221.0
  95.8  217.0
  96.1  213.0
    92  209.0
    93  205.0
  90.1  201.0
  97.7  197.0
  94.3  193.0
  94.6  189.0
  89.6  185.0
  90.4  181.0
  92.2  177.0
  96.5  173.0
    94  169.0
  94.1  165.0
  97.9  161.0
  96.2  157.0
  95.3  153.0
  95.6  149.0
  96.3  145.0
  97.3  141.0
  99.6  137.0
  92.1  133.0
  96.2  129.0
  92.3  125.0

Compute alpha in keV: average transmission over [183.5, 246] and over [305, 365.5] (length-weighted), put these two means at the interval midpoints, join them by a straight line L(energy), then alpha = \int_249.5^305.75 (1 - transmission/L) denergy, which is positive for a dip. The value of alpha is 7.1 keV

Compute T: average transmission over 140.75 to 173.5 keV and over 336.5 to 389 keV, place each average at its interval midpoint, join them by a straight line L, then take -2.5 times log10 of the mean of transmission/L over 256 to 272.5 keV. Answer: 0.34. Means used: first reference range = 95.8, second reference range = 90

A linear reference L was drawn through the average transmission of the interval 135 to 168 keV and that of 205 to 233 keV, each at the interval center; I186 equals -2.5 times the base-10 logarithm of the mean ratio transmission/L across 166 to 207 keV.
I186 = 0.03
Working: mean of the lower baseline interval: 96.5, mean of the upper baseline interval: 94.5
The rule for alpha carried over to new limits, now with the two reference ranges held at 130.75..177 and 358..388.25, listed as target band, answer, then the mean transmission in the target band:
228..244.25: -0.5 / 93.6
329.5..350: -4.4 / 102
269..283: 0.6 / 84.1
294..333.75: -3.6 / 93.7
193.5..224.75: -0.6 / 94.2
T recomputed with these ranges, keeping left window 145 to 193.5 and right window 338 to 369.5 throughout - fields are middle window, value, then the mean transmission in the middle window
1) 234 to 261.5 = 0.12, 84.1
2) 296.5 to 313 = 0.03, 91.6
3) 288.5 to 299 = -0.01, 94.5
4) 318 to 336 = -0.03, 96.2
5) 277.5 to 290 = 0.03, 91.6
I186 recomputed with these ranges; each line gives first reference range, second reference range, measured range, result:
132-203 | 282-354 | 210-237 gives 0.003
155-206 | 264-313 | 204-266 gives 0.039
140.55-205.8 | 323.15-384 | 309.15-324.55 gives -0.021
